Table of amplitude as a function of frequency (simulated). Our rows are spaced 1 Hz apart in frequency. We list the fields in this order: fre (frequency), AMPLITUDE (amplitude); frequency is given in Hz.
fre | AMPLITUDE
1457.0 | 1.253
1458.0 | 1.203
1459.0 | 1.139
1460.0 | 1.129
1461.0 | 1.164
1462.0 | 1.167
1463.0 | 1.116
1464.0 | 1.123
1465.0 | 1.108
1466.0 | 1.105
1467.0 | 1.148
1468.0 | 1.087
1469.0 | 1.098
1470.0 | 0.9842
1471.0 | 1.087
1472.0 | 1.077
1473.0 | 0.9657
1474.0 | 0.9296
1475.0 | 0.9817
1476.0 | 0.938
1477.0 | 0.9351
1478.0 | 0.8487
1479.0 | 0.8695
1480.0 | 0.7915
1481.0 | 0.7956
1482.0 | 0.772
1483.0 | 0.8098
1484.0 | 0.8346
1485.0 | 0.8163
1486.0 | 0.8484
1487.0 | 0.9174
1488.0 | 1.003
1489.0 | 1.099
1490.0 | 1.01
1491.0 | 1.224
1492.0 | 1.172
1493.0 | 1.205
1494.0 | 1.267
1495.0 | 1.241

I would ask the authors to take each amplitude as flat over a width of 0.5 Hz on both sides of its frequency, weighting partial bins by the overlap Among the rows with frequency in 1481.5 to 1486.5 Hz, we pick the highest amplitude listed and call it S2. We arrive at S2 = 0.8484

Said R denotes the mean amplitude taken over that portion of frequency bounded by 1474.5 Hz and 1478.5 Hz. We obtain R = 0.926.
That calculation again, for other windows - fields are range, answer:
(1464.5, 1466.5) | 1.11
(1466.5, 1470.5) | 1.08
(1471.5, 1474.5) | 0.991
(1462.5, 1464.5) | 1.12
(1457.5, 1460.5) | 1.16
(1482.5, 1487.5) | 0.845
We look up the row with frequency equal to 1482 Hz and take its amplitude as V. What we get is 0.772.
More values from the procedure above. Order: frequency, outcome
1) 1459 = 1.139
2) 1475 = 0.9817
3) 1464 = 1.123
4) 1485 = 0.8163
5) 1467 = 1.148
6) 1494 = 1.267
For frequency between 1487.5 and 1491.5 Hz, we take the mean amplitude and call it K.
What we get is 1.08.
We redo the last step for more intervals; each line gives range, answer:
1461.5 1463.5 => 1.14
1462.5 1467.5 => 1.12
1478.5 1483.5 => 0.808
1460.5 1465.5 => 1.14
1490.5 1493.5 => 1.2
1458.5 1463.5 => 1.14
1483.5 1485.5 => 0.825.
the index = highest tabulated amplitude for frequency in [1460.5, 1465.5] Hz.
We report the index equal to 1.167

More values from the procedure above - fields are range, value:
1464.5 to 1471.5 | 1.148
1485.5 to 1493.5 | 1.224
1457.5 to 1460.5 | 1.203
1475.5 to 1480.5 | 0.938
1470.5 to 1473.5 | 1.087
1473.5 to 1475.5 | 0.9817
